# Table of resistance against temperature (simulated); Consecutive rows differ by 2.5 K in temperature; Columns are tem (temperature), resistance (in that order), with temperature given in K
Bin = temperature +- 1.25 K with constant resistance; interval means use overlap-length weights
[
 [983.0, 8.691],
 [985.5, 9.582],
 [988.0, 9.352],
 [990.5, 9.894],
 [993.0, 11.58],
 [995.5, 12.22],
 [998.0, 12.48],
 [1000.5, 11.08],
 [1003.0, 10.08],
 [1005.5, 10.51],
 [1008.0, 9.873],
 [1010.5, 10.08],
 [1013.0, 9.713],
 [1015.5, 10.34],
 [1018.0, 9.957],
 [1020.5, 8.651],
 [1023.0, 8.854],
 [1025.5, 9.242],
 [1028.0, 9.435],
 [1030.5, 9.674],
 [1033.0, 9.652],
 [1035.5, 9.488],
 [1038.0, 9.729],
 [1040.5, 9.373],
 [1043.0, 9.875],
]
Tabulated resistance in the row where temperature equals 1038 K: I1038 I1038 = 9.729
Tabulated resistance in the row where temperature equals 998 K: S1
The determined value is 12.48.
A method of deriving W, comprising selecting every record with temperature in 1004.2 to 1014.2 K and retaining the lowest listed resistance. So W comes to 9.713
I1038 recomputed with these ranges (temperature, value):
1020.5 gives 8.651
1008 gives 9.873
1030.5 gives 9.674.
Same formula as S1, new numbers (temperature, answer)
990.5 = 9.894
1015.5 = 10.34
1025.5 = 9.242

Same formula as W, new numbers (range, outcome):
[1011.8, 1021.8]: 8.651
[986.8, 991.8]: 9.352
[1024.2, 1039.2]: 9.242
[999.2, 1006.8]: 10.08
